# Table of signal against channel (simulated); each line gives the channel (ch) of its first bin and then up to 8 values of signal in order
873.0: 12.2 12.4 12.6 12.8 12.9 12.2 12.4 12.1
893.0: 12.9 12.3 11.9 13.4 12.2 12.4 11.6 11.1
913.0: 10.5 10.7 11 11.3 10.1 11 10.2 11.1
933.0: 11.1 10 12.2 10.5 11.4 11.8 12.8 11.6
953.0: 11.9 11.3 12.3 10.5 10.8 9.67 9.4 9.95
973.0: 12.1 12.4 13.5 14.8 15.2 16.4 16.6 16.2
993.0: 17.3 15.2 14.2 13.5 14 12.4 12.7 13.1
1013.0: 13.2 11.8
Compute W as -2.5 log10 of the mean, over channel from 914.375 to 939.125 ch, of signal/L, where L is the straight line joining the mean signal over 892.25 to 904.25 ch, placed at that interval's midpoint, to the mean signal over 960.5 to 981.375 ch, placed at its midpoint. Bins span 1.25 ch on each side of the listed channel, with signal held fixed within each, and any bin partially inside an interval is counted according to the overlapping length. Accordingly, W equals 0.12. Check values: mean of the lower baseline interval 12.5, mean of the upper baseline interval 11.5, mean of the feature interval 10.9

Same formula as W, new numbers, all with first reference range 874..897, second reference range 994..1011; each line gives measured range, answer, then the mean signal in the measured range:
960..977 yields 0.235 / 10.7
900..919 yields 0.106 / 11.5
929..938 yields 0.187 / 10.9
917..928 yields 0.193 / 10.8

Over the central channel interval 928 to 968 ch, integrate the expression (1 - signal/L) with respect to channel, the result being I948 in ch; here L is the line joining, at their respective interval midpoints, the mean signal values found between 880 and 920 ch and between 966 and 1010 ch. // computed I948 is 5.5 ch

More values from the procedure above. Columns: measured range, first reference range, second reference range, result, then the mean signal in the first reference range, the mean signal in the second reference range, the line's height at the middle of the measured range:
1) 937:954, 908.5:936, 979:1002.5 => 0.85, 10.8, 15.4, 12.4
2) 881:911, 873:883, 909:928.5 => -1.39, 12.6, 10.8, 11.8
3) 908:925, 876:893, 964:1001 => 2.72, 12.5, 13.7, 12.9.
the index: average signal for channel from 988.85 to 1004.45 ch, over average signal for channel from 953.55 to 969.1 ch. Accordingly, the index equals 1.40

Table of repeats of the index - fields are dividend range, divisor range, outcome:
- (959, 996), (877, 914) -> 1.09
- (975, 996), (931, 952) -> 1.35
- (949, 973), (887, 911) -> 0.89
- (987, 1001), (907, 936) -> 1.44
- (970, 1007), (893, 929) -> 1.25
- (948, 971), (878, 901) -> 0.88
